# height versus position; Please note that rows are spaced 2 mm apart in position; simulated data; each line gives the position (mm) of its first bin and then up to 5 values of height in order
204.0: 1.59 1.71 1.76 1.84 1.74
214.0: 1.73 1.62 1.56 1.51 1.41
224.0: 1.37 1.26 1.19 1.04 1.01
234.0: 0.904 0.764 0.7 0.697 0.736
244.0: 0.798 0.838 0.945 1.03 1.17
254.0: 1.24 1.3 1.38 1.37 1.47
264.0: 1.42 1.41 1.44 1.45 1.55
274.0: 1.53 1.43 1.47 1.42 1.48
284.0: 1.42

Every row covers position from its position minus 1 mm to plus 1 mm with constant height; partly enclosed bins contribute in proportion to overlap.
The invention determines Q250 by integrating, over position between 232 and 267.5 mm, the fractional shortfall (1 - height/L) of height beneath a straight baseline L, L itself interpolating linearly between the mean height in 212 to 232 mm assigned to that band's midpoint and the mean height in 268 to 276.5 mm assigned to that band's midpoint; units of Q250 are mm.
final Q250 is 9.3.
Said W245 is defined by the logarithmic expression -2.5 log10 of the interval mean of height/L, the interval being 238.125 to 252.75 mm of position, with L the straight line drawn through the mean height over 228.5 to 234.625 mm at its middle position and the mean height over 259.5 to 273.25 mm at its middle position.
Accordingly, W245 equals 0.34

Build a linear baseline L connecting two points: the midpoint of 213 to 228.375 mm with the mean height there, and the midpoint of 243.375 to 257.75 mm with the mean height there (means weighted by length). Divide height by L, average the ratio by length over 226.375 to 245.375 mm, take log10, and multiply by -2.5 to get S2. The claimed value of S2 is 0.397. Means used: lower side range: 1.47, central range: 0.883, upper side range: 1.07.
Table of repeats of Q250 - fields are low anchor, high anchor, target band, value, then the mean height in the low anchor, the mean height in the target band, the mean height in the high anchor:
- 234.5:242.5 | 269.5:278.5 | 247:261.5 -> -1.9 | 0.735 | 1.21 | 1.49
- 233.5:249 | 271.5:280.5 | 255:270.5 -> -2.4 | 0.794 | 1.4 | 1.48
